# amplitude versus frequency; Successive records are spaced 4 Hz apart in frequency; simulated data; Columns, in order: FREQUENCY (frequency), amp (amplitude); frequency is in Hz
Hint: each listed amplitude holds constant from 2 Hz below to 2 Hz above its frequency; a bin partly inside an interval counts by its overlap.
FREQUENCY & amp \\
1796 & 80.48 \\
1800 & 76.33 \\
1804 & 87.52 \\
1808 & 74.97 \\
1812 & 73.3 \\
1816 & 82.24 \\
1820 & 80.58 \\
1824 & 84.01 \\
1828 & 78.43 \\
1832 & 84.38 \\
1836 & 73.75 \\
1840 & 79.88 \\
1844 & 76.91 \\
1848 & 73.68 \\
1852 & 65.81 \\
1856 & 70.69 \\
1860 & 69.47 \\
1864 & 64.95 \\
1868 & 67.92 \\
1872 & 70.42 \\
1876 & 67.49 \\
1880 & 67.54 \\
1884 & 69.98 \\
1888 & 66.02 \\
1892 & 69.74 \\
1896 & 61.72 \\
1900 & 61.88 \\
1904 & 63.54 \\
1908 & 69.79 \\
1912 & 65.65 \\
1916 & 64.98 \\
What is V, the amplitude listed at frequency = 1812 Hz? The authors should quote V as 73.3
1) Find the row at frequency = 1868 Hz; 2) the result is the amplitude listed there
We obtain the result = 67.92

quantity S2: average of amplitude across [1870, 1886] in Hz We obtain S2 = 68.9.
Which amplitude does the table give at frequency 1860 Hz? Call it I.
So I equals 69.47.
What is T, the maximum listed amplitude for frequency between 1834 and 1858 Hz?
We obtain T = 79.88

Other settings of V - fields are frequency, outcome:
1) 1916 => 64.98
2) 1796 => 80.48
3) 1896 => 61.72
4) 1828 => 78.43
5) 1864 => 64.95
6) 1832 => 84.38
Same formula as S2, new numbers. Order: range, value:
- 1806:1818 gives 76.8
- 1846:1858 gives 70.1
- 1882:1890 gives 68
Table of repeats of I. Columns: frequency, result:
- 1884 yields 69.98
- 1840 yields 79.88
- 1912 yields 65.65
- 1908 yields 69.79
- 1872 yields 70.42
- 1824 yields 84.01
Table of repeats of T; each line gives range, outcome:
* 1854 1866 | 70.69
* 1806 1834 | 84.38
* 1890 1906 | 69.74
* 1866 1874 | 70.42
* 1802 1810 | 87.52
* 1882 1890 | 69.98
